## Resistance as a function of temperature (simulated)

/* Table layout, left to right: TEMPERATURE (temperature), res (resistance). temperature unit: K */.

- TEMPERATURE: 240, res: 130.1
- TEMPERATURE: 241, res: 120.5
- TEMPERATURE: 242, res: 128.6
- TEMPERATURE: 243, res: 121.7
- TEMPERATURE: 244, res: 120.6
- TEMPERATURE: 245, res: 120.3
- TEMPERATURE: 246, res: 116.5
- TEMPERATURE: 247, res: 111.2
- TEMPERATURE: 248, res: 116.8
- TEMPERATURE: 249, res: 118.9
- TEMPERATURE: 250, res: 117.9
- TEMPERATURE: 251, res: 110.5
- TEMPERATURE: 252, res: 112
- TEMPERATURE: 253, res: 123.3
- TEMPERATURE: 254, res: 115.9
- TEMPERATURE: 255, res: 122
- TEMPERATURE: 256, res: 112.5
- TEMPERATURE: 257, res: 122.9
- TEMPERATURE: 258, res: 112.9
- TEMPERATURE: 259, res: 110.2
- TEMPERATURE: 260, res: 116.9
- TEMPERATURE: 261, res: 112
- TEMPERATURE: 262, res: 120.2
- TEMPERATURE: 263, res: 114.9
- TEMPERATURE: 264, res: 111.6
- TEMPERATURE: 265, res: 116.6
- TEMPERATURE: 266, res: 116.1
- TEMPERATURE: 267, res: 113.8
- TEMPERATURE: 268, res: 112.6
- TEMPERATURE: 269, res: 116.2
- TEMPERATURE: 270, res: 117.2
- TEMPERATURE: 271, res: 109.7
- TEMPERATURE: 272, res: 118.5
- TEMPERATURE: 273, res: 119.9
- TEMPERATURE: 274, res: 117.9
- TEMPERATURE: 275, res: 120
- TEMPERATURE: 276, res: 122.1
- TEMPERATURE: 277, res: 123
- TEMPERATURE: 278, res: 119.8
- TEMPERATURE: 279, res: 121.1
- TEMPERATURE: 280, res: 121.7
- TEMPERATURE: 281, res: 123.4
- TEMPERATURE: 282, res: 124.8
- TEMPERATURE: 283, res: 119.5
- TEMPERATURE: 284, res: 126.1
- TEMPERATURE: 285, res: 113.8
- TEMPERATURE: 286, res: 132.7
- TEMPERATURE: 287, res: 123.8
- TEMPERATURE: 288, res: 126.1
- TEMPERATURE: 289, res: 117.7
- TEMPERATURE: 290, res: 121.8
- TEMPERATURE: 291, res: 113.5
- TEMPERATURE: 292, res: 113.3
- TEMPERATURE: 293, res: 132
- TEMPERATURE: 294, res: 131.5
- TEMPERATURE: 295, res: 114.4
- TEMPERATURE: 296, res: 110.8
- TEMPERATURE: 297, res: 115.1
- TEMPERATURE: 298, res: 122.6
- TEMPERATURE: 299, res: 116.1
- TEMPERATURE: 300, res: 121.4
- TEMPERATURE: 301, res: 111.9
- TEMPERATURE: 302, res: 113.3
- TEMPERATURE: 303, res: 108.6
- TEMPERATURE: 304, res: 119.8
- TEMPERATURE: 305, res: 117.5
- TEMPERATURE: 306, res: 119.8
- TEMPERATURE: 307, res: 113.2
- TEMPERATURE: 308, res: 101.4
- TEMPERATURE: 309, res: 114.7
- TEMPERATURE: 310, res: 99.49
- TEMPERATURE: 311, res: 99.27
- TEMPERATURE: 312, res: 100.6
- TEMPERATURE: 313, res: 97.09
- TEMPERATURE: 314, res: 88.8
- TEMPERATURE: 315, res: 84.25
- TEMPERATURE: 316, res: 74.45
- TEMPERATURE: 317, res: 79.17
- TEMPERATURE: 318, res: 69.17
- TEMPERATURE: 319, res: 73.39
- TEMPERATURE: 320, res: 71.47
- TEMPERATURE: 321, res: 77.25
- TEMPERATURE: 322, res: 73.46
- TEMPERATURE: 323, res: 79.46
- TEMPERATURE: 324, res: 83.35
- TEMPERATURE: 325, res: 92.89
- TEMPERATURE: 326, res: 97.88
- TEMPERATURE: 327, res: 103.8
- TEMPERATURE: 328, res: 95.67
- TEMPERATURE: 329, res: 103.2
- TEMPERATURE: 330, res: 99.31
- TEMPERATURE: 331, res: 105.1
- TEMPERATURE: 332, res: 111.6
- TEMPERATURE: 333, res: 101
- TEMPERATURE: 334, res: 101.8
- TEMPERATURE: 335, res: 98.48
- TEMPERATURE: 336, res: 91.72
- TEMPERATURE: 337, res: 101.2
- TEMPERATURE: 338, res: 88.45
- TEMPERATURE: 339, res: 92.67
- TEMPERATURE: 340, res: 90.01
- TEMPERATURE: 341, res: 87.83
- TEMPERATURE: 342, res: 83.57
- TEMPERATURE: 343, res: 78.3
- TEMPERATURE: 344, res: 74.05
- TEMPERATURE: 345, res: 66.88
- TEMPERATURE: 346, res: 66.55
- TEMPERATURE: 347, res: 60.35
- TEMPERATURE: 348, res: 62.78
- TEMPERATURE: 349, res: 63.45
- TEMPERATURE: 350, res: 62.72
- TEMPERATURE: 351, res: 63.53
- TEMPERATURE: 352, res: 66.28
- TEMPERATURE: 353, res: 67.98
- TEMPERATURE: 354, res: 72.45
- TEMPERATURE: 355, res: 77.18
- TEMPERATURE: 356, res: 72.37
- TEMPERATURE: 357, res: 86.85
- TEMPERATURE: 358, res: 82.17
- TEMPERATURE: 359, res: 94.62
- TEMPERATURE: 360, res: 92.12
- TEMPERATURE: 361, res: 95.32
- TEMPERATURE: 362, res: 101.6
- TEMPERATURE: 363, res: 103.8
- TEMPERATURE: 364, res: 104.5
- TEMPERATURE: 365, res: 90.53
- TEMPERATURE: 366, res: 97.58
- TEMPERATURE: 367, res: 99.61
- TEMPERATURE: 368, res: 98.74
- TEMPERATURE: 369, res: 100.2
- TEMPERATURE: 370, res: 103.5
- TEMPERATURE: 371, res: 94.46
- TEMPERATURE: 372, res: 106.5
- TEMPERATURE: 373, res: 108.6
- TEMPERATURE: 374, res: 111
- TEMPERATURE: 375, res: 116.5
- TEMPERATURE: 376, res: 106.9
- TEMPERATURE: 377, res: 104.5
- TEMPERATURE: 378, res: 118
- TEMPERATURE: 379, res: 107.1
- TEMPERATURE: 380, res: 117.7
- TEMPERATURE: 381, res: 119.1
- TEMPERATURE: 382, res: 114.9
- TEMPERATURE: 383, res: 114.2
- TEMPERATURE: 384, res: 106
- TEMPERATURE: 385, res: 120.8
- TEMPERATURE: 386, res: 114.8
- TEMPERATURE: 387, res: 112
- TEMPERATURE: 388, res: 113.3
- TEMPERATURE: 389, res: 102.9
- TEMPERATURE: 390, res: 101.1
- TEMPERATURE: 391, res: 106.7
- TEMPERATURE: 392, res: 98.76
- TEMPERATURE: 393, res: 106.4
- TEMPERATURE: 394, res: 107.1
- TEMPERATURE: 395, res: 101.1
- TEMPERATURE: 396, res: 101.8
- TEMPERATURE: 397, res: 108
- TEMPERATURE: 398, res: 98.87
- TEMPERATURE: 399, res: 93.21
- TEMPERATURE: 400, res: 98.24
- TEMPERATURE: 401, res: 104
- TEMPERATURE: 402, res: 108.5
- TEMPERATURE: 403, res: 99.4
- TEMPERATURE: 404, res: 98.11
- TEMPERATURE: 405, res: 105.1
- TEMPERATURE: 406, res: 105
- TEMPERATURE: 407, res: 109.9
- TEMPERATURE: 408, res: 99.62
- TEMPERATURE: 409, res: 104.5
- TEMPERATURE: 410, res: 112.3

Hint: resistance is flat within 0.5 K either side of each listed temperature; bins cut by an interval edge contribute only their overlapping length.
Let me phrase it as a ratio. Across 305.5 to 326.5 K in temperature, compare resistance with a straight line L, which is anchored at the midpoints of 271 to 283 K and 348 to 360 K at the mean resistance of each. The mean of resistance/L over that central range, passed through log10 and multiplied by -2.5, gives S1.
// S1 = 0.08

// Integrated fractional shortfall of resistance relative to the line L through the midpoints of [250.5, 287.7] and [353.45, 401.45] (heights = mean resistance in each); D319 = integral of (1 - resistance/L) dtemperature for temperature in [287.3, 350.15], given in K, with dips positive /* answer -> 7.9 K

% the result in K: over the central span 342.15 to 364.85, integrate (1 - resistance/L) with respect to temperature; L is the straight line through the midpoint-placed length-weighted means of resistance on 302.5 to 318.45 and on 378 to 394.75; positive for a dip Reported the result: 5.9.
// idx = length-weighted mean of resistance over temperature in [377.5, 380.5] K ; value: 114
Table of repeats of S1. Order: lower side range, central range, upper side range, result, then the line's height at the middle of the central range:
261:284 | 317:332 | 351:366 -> 0.12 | 98.7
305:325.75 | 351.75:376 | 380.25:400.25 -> 0.08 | 101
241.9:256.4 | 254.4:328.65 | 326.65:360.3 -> -0.07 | 103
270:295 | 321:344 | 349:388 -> 0.16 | 108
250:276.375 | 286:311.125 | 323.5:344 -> -0.11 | 105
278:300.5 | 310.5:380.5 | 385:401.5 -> 0.24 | 112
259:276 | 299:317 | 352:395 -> 0.06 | 110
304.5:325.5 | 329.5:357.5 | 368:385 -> 0.21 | 99.5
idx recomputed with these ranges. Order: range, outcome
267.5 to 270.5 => 115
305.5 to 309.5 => 112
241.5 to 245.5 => 123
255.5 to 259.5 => 115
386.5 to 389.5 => 109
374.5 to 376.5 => 112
